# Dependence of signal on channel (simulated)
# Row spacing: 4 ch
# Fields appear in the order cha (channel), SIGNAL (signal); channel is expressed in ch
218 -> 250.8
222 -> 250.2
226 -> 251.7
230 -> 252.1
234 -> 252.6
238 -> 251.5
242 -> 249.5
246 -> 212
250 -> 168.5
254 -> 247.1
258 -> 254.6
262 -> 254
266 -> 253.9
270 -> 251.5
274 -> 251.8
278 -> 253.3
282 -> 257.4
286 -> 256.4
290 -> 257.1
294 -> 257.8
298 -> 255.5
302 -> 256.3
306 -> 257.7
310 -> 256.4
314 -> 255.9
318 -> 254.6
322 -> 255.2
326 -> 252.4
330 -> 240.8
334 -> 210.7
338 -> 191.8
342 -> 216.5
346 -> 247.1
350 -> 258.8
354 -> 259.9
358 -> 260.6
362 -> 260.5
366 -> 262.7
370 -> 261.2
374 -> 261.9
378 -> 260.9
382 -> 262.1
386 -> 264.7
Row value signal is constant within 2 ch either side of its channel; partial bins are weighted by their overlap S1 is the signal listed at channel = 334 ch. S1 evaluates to 210.7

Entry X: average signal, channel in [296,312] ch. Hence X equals 256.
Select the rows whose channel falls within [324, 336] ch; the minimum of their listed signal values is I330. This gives 210.7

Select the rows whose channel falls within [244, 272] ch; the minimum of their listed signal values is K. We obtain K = 168.5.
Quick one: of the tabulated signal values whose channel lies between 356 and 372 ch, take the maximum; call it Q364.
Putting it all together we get 262.7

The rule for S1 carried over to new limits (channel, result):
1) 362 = 260.5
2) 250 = 168.5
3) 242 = 249.5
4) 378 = 260.9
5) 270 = 251.5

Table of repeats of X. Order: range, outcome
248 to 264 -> 231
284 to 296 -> 257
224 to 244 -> 251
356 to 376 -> 261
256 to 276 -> 253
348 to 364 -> 260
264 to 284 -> 254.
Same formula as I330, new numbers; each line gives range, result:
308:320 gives 254.6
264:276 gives 251.5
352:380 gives 259.9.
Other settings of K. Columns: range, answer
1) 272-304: 251.8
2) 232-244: 249.5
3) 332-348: 191.8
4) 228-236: 252.1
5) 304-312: 256.4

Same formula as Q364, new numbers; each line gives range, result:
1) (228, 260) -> 254.6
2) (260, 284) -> 257.4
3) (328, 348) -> 247.1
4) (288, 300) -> 257.8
